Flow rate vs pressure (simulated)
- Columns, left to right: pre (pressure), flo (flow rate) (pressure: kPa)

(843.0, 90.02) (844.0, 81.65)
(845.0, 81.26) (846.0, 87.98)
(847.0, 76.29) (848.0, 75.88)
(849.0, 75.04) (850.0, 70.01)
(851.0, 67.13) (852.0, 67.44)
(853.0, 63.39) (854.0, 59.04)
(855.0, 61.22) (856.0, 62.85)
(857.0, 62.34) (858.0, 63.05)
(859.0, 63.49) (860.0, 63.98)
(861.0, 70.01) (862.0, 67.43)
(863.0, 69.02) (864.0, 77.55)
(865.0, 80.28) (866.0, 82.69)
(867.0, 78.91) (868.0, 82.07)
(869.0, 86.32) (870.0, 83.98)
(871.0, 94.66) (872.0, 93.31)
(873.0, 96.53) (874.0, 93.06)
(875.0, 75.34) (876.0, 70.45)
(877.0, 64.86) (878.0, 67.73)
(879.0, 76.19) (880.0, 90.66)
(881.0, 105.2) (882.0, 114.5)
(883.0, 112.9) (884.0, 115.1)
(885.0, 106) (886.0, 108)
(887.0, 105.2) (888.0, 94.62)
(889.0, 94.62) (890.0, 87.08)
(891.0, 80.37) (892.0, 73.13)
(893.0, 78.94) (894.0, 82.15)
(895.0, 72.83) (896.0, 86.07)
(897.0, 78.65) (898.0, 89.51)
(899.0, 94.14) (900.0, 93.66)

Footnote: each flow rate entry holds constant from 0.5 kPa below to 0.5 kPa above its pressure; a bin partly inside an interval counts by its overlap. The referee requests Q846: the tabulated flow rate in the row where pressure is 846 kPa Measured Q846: 87.98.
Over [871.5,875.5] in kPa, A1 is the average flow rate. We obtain 89.6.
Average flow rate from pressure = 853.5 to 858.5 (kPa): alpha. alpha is 61.7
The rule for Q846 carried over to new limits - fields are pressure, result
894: 82.15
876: 70.45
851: 67.13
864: 77.55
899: 94.14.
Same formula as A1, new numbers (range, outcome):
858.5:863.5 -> 66.8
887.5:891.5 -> 89.2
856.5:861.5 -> 64.6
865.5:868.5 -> 81.2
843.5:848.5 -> 80.6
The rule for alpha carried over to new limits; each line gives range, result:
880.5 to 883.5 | 111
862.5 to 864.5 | 73.3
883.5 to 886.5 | 110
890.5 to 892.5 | 76.8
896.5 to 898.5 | 84.1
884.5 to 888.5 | 103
